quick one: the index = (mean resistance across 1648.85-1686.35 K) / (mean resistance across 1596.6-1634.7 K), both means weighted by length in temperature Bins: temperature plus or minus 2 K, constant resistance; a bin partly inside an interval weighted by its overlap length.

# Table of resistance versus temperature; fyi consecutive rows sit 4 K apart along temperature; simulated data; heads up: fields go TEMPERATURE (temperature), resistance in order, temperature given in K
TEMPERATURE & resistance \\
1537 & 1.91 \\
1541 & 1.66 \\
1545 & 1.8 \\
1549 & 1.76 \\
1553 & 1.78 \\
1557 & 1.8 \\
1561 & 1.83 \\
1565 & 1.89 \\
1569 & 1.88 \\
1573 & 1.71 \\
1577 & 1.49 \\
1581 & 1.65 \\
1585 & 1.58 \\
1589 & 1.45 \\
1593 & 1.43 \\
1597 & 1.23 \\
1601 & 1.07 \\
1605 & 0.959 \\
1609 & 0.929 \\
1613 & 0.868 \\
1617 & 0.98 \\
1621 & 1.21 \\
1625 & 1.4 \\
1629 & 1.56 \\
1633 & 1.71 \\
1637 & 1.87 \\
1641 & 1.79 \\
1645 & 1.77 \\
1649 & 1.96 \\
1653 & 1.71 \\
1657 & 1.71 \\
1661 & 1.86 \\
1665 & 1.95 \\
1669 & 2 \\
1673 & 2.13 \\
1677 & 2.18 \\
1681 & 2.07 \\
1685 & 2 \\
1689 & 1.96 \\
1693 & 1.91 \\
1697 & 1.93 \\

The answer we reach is 1.6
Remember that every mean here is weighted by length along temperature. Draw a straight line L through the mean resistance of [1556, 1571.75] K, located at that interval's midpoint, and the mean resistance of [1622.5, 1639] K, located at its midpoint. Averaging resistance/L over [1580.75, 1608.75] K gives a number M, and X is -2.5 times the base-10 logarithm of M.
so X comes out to 0.327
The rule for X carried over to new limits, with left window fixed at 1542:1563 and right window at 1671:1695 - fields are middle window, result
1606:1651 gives 0.319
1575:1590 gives 0.191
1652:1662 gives 0.137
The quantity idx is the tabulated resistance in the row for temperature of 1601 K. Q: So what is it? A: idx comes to 1.07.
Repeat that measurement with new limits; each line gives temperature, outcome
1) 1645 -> 1.77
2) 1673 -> 2.13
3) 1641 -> 1.79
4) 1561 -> 1.83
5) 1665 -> 1.95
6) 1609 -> 0.929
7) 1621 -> 1.21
